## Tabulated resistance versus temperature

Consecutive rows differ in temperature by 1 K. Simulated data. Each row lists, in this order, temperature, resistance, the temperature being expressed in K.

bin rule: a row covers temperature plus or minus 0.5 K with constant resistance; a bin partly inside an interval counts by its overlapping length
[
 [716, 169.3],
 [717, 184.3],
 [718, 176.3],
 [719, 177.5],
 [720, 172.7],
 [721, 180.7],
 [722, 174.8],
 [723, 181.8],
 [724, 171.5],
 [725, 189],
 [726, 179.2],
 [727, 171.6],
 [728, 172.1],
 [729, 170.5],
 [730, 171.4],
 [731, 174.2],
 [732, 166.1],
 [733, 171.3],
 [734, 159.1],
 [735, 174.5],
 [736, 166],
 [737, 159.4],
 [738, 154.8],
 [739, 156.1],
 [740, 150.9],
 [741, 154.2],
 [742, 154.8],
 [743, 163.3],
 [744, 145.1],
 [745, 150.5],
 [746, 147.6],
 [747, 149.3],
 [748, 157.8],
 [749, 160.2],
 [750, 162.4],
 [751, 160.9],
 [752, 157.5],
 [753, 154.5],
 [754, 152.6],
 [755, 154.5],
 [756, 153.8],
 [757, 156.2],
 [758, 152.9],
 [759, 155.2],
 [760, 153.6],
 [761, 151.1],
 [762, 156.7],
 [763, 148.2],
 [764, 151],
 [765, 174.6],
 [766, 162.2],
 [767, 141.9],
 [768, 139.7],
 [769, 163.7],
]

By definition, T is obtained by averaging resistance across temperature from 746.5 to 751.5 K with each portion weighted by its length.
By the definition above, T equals 158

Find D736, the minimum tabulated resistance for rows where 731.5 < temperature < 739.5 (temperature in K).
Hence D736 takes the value 154.8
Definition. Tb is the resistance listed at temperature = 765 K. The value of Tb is 174.6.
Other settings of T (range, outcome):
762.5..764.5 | 150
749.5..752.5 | 160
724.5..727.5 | 180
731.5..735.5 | 168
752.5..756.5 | 154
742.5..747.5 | 151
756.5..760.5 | 154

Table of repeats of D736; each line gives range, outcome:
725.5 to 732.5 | 166.1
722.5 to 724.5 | 171.5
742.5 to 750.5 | 145.1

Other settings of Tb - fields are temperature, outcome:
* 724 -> 171.5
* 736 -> 166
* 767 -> 141.9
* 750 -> 162.4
